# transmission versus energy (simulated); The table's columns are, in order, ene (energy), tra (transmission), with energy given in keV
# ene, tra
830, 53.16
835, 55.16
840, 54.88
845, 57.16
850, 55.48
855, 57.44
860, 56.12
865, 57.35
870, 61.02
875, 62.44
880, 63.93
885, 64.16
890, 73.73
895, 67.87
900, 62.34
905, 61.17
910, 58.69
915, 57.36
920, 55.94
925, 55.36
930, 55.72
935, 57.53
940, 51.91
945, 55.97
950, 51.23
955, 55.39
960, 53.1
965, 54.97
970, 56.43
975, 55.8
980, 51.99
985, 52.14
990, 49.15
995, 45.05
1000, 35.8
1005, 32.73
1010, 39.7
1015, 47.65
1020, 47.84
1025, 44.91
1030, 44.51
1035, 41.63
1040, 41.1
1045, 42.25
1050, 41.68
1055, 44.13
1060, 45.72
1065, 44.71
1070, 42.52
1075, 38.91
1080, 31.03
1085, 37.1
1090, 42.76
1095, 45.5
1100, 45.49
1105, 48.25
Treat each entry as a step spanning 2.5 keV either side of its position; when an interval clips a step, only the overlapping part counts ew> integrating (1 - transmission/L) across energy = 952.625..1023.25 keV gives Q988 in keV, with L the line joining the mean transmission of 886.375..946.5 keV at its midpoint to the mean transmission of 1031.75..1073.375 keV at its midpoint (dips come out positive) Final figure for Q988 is 3.6 keV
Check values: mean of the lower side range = 59.6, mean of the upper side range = 42.9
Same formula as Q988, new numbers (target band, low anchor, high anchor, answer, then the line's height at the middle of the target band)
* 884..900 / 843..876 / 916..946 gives -3.2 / 56.8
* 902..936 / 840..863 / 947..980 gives -1.4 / 55.1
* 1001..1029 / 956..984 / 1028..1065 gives 3.1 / 47.7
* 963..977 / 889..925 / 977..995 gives -0.8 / 52.6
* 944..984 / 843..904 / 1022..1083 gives -2.0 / 51.7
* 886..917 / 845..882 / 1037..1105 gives -4.3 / 55.8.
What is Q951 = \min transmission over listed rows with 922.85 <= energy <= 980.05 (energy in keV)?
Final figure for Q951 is 51.23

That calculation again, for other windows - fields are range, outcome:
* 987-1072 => 32.73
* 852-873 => 56.12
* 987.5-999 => 45.05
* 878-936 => 55.36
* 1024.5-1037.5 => 41.63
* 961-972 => 54.97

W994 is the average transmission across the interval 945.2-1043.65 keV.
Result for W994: 47.6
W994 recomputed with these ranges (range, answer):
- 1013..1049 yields 44.1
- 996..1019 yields 39.9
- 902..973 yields 55.8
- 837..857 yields 56.2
